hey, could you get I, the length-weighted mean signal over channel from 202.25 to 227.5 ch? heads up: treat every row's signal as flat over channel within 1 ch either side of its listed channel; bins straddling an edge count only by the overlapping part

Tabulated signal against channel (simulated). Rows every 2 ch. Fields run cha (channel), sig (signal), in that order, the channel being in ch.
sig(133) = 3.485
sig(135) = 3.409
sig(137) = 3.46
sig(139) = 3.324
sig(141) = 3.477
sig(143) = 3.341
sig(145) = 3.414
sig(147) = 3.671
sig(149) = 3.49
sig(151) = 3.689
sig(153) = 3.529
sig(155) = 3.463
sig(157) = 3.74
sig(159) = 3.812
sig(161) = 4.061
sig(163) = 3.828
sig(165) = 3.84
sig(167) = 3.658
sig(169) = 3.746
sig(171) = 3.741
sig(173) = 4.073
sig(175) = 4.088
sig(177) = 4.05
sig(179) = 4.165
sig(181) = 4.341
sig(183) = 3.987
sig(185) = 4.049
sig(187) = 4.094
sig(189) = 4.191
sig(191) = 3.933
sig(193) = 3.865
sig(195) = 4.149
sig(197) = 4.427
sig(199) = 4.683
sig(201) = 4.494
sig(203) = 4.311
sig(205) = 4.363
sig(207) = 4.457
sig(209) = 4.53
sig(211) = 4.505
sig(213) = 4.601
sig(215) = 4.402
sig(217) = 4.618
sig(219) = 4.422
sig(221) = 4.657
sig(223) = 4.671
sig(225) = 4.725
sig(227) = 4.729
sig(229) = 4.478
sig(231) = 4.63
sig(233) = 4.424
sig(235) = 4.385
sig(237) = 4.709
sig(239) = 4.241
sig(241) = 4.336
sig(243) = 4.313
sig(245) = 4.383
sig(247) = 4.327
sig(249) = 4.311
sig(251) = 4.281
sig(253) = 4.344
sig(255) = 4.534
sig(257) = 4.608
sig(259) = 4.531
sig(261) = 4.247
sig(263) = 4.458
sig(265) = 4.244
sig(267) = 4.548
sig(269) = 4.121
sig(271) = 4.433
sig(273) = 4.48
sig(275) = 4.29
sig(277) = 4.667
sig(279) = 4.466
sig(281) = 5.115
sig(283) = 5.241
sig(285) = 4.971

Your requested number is 4.54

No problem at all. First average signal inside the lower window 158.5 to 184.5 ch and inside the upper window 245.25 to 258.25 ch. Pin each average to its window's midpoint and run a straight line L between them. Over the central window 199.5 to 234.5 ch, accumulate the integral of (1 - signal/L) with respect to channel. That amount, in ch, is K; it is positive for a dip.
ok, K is -2.7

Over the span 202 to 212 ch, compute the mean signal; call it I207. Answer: 4.43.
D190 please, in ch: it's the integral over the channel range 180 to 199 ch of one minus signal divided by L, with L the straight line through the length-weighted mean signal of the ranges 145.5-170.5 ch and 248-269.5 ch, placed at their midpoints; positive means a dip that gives -1.1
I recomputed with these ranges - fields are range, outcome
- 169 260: 4.35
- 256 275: 4.4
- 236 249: 4.38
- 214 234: 4.58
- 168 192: 4.04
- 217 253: 4.47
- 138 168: 3.62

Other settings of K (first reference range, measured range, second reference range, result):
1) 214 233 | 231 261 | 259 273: 0.4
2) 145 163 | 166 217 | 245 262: -3.3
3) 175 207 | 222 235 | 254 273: -0.8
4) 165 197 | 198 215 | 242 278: -1.4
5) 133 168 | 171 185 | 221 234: -0.4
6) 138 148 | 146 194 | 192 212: -0.1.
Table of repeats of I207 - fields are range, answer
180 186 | 4.13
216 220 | 4.52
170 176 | 3.97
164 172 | 3.75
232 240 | 4.44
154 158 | 3.6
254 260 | 4.56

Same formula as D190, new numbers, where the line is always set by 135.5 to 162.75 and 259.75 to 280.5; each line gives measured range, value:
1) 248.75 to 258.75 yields -0.3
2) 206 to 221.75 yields -1.9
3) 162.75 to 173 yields -0.2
